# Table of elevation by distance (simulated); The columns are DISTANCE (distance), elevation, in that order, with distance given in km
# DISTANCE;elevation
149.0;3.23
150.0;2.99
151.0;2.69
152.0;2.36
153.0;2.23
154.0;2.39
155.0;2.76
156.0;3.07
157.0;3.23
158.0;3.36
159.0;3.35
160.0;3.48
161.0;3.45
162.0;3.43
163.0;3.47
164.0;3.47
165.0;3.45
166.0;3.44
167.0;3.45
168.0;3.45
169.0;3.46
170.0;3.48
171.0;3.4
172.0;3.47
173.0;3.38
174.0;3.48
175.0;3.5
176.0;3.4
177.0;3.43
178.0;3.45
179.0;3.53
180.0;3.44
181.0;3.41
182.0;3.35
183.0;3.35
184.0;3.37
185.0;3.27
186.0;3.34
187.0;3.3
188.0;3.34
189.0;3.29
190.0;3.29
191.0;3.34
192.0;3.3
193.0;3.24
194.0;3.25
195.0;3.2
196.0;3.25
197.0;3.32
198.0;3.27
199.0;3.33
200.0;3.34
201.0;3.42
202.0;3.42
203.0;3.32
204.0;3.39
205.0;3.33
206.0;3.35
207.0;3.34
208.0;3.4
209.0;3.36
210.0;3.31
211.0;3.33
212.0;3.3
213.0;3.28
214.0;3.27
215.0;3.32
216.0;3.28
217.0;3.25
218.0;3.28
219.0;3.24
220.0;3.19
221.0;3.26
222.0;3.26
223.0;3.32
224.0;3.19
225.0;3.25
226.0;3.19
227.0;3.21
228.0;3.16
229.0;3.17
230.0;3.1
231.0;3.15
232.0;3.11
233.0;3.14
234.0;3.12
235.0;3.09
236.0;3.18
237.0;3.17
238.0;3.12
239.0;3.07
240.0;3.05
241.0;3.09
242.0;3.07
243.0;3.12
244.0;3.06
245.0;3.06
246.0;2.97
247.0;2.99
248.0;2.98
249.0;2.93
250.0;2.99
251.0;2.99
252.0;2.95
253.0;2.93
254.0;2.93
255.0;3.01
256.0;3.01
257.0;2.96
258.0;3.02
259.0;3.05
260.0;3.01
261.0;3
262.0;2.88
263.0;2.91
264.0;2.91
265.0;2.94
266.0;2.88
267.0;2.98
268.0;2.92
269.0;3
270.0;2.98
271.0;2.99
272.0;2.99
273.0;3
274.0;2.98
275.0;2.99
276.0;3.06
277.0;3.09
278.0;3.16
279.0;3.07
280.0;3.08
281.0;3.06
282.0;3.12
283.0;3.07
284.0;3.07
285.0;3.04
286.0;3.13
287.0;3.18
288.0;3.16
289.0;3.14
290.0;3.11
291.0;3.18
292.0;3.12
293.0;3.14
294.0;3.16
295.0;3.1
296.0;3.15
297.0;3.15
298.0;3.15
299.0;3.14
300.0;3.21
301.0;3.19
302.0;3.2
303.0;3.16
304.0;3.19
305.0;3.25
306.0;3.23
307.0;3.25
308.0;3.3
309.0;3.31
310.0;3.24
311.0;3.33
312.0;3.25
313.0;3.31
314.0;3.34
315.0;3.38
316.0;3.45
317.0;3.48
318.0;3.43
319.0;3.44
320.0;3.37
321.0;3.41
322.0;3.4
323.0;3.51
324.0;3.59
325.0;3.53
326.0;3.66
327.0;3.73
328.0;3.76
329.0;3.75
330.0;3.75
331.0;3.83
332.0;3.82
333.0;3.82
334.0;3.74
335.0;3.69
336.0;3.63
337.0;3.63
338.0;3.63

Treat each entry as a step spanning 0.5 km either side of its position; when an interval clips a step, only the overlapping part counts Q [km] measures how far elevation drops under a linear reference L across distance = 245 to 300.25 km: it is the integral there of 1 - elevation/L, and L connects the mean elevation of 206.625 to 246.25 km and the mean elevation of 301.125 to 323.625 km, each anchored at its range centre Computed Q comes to 3.9 km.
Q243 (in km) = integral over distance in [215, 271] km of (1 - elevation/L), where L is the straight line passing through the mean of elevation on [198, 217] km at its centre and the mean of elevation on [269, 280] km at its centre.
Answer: 1.75 km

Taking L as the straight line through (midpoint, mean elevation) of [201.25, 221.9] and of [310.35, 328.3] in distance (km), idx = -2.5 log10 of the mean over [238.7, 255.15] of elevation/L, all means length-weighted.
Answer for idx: 0.12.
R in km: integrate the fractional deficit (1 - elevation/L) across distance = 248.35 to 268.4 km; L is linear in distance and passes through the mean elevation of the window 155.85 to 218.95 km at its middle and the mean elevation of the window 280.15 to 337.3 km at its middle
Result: 2.3 km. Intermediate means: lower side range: 3.36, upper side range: 3.35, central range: 2.96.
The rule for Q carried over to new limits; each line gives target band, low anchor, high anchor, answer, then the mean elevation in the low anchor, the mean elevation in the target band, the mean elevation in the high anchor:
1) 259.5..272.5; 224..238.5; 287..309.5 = 0.9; 3.16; 2.95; 3.18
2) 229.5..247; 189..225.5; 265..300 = 0.6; 3.3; 3.1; 3.07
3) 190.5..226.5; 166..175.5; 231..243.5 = -0.4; 3.45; 3.3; 3.11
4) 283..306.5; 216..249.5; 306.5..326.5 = 1.3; 3.14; 3.15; 3.4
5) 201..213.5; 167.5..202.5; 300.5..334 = 0.1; 3.37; 3.35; 3.45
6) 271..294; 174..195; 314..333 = 2.8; 3.36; 3.09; 3.57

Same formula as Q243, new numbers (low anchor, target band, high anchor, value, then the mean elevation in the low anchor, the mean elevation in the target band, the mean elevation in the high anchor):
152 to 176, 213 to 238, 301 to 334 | 1.0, 3.27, 3.2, 3.45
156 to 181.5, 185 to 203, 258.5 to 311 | 0.3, 3.43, 3.31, 3.09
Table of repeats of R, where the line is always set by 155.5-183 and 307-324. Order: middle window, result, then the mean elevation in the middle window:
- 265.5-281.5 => 1.8 km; 3.01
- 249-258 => 1.1 km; 2.97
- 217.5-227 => 0.4 km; 3.24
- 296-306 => 0.6 km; 3.18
